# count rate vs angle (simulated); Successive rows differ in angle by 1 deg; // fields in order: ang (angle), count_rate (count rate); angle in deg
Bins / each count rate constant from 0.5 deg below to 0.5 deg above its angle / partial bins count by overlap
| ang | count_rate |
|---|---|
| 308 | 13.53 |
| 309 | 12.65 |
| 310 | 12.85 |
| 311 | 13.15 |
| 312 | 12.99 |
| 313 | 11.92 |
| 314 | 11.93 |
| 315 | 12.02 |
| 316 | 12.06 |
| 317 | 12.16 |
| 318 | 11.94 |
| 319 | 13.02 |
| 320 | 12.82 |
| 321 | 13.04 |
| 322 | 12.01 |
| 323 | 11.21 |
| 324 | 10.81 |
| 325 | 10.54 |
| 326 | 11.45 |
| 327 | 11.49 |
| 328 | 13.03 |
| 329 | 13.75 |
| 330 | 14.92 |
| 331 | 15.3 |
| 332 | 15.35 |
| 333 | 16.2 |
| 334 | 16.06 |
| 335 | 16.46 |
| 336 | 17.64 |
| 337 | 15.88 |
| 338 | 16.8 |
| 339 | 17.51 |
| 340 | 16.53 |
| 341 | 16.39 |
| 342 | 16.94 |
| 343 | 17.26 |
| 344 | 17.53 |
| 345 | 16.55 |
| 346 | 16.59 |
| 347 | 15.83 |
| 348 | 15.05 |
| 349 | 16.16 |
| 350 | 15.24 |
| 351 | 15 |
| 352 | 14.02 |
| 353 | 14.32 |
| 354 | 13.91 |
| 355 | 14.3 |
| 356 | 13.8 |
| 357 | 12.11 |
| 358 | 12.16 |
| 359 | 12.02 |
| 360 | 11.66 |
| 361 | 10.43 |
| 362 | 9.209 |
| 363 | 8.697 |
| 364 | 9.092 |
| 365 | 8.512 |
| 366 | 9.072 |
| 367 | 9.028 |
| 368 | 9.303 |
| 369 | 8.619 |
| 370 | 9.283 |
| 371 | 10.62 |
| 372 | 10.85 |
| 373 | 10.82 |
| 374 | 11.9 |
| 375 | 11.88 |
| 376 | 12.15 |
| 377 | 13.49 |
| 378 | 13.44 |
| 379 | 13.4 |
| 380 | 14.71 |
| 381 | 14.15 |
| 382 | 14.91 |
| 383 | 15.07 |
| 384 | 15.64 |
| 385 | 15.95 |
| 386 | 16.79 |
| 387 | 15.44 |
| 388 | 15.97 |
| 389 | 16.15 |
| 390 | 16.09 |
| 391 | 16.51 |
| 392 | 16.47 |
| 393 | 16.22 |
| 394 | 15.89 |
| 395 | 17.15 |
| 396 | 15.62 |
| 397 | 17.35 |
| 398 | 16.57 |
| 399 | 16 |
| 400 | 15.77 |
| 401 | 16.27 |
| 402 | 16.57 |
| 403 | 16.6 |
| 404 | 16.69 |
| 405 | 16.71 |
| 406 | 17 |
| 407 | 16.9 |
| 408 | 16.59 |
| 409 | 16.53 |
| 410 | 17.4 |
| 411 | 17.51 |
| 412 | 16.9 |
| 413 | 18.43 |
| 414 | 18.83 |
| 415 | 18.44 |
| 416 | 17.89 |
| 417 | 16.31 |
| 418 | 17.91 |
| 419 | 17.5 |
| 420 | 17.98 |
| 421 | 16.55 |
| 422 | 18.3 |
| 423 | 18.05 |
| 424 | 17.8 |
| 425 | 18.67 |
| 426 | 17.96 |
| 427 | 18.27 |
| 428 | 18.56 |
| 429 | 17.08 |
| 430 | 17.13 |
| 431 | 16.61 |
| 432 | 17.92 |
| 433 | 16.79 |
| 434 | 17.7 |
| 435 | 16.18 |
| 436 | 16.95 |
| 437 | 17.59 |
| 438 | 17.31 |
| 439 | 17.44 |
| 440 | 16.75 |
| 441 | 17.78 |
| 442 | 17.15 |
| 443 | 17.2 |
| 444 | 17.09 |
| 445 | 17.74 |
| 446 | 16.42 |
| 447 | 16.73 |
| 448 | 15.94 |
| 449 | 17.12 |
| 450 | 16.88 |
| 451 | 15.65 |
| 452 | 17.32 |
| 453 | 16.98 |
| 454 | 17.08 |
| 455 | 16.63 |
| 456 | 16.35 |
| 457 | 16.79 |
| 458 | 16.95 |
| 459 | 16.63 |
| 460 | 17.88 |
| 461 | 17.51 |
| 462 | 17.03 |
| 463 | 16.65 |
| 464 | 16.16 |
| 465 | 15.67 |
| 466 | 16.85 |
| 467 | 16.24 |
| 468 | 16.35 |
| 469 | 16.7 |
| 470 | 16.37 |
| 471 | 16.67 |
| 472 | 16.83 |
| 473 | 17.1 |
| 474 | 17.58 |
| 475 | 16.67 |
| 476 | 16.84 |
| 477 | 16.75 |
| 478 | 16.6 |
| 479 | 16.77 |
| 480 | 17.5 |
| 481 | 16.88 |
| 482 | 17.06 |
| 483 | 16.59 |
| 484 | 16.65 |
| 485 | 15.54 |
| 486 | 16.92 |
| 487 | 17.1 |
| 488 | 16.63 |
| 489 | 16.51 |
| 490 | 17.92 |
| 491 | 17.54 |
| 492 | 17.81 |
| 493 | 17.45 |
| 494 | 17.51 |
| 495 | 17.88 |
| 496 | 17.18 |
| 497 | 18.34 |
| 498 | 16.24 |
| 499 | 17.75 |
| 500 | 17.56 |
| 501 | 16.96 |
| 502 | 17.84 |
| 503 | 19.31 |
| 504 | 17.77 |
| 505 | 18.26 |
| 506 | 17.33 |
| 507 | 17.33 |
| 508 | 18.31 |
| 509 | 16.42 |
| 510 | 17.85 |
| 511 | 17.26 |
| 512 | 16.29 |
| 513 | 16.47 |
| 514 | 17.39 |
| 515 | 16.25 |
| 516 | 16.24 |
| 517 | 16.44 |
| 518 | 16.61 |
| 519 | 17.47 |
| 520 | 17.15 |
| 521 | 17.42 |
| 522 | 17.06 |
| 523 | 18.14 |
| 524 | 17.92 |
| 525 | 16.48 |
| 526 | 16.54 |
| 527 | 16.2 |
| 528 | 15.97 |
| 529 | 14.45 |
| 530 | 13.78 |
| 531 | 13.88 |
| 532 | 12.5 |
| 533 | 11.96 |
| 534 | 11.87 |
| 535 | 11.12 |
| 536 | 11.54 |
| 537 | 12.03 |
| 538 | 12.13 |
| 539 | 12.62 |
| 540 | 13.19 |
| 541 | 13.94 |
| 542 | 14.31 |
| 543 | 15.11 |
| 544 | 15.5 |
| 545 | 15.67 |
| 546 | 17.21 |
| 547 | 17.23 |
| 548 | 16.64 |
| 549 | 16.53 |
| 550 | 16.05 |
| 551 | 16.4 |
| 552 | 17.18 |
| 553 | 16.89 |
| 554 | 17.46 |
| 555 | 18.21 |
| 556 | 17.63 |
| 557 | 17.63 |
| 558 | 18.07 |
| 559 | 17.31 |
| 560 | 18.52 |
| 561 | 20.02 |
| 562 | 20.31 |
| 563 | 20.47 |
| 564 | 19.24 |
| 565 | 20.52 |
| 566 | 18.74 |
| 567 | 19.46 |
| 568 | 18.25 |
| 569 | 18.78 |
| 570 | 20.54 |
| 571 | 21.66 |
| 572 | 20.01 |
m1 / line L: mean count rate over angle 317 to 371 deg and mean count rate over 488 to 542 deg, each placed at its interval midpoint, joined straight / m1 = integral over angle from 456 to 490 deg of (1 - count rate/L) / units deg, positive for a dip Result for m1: -2.9 deg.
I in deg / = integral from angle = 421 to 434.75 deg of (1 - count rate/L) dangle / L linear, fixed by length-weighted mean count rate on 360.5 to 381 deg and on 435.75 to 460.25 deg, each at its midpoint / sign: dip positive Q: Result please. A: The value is -2.1 deg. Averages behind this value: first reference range 10.8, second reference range 17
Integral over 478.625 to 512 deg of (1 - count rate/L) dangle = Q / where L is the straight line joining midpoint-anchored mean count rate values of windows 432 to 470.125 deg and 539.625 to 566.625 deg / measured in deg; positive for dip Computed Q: -0.5 deg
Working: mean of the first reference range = 16.9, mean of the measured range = 17.3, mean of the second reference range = 17.3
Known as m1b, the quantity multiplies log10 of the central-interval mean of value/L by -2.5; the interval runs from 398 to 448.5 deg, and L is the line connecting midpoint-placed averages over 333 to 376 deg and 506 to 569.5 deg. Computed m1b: -0.19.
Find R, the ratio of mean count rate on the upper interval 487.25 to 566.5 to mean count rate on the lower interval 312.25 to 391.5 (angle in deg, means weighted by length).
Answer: 1.23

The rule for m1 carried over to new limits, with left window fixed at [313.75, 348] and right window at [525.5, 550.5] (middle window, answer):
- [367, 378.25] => 2.7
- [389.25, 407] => -2.6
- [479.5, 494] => -2.7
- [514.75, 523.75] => -1.7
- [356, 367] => 3.1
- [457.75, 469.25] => -1.9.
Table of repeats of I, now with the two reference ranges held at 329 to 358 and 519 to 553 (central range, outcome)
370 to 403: 1.44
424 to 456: -3.82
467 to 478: -1.08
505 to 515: -1.34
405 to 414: -1.05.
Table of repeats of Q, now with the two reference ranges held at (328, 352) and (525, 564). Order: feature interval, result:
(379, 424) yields -2.0 deg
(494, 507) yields -1.6 deg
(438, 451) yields -0.9 deg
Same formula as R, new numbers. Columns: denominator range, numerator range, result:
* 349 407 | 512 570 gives 1.19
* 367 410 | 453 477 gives 1.14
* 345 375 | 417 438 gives 1.45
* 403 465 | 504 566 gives 0.95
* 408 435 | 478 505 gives 0.98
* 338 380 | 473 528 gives 1.32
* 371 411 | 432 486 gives 1.10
